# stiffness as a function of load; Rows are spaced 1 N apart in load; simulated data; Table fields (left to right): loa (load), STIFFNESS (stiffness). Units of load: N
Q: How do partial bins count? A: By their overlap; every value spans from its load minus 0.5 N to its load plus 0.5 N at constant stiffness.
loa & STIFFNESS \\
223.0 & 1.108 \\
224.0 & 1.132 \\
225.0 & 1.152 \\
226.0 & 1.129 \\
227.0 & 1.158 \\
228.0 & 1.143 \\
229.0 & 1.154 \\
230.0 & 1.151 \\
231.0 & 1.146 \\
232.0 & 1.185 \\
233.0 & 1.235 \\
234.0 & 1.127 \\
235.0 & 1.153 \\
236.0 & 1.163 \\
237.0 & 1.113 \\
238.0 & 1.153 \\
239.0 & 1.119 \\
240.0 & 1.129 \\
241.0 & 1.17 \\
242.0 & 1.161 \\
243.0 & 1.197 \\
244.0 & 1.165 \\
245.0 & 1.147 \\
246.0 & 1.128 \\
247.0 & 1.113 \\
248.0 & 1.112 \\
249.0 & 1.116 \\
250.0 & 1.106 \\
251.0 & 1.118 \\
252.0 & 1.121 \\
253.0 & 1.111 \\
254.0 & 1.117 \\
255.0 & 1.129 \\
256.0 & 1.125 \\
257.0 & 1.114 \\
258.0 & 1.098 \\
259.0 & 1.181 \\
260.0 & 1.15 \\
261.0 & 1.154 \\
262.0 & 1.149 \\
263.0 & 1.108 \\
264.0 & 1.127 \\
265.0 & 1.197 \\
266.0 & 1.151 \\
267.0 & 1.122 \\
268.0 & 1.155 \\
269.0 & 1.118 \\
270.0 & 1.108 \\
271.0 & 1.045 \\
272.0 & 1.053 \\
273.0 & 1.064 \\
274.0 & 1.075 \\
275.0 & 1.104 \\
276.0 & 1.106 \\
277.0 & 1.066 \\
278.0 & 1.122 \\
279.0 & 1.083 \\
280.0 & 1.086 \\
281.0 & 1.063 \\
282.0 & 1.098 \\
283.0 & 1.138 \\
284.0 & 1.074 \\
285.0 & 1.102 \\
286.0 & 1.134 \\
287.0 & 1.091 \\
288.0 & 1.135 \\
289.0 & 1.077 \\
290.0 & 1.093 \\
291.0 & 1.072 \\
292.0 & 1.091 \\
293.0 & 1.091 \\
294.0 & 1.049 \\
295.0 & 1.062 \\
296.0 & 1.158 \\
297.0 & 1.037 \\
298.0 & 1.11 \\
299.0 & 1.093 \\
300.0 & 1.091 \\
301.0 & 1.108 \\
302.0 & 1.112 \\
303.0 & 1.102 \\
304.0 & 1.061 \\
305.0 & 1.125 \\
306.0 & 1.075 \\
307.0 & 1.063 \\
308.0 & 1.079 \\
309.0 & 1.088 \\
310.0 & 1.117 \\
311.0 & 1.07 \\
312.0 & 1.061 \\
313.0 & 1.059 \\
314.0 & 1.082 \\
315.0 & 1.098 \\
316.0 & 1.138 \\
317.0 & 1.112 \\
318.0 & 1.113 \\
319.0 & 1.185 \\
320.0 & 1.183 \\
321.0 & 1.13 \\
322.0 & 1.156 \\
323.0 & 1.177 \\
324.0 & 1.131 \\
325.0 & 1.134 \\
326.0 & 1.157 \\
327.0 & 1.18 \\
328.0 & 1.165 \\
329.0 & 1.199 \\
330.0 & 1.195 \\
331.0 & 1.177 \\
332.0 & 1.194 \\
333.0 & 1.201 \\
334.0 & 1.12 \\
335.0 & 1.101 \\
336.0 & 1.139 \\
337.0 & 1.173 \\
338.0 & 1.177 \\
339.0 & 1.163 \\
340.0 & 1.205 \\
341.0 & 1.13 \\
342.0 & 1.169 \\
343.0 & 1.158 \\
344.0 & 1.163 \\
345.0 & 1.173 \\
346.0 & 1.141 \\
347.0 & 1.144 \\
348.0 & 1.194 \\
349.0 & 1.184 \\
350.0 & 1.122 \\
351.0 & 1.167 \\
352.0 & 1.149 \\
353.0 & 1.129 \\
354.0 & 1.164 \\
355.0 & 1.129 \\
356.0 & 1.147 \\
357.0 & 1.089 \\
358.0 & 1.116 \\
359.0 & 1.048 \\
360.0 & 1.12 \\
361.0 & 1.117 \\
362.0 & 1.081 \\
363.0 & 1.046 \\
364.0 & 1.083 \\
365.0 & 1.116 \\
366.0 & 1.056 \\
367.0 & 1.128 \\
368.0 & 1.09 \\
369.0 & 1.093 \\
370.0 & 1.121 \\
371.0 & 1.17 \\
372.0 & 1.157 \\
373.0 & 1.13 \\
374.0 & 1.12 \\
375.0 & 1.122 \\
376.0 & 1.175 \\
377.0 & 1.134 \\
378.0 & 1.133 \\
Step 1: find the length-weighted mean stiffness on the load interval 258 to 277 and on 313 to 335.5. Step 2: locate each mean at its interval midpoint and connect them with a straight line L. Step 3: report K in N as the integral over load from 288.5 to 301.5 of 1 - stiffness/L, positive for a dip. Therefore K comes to 0.5 N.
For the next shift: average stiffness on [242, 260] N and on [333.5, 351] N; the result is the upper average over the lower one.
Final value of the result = 1.0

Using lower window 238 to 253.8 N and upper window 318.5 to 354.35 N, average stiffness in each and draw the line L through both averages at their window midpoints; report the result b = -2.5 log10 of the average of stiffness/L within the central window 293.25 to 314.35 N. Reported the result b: 0.064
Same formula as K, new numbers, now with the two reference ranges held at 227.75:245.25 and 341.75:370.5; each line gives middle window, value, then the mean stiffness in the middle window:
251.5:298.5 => 1.63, 1.11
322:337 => -0.40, 1.16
